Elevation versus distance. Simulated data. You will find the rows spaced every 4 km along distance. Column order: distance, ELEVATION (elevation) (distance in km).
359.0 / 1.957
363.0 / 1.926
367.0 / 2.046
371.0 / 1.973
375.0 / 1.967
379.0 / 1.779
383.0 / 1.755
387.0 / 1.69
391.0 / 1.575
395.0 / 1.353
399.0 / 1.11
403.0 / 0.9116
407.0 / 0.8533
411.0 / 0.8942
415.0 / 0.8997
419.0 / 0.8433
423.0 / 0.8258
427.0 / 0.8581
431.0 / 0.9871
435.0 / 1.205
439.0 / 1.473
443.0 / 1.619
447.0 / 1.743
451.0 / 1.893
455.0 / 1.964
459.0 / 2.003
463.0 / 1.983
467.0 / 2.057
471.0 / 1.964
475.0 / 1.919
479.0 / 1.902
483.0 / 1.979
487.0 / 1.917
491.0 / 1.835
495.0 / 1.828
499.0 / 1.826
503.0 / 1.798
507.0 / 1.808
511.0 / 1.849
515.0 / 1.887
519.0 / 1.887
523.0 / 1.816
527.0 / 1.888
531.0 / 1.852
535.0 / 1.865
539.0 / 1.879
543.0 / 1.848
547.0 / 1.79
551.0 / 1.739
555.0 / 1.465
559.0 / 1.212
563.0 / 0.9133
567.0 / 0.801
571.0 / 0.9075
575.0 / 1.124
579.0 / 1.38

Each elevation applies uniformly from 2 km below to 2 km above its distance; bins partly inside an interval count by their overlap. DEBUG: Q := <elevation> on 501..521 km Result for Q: 1.85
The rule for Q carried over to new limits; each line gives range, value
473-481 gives 1.91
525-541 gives 1.87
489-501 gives 1.83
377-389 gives 1.74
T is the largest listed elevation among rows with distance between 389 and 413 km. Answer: 1.575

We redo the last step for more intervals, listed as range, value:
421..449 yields 1.743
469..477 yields 1.964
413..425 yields 0.8997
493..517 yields 1.887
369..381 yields 1.973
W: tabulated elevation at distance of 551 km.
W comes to 1.739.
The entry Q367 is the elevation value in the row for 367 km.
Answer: 2.046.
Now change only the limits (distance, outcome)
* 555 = 1.465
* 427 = 0.8581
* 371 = 1.973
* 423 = 0.8258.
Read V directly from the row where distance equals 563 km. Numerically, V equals 0.9133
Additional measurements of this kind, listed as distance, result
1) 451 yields 1.893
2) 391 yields 1.575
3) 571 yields 0.9075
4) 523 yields 1.816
